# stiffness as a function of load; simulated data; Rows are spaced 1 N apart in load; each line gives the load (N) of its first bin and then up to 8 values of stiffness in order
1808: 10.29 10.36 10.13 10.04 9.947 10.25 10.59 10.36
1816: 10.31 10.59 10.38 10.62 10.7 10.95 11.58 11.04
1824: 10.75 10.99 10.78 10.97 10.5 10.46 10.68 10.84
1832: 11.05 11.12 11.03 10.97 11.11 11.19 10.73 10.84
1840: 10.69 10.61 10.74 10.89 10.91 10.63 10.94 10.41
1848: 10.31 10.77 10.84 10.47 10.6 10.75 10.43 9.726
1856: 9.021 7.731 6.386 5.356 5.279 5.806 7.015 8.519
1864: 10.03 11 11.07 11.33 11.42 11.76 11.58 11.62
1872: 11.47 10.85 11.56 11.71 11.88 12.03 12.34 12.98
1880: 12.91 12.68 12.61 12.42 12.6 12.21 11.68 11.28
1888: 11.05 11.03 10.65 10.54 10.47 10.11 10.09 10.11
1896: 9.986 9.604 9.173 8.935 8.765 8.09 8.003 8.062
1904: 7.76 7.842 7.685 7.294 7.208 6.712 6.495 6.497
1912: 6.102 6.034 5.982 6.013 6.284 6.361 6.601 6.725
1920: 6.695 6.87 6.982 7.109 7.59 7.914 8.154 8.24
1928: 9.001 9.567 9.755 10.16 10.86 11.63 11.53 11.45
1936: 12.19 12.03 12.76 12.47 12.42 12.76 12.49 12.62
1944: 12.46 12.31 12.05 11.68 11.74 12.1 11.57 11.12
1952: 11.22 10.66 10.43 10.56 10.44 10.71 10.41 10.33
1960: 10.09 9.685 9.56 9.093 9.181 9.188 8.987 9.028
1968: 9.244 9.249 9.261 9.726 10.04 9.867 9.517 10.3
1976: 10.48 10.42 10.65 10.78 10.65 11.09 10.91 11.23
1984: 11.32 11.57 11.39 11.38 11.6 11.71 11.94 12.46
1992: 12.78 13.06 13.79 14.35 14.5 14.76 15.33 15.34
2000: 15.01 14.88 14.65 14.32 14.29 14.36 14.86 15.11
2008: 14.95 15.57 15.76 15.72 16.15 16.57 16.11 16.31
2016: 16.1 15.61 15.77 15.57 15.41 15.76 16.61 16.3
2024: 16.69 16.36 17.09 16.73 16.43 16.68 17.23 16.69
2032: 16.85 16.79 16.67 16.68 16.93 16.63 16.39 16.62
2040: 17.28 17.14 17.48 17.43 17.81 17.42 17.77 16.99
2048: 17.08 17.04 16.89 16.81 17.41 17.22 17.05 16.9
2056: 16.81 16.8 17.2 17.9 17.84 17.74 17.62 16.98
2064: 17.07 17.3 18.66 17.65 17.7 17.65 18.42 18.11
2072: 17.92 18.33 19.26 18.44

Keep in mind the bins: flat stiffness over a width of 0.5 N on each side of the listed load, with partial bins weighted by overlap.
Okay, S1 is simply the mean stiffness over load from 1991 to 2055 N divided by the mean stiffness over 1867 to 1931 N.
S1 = 1.71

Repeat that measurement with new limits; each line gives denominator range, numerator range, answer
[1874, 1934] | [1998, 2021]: 1.67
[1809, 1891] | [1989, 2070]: 1.52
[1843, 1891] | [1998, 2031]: 1.49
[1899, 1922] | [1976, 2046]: 2.11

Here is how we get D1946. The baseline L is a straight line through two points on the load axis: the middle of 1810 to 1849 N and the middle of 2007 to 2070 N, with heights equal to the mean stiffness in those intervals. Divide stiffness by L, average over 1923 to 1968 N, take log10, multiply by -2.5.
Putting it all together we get 0.306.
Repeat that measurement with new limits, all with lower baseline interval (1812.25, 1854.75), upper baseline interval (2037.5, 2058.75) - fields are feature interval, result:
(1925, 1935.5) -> 0.34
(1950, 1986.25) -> 0.40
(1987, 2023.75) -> 0.08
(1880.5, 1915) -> 0.33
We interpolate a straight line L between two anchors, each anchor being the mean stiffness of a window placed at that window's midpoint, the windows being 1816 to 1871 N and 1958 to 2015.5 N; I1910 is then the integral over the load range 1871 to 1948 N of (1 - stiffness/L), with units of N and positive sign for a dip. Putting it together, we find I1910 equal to 9.0 N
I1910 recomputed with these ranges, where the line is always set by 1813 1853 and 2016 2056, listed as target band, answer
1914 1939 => 8.67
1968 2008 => 8.10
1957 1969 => 4.14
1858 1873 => 2.93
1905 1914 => 4.32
